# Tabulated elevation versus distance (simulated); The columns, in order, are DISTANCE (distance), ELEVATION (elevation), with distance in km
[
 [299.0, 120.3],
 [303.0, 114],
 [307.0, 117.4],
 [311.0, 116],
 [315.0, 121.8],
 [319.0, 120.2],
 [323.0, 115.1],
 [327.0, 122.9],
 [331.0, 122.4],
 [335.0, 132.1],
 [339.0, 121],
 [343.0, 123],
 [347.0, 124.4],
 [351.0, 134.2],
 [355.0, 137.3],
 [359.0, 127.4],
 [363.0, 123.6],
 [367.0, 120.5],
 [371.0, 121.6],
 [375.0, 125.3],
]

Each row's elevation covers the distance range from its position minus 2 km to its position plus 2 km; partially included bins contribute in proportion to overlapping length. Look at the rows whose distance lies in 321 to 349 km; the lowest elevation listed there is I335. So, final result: 115.1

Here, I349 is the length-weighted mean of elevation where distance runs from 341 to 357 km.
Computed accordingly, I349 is 130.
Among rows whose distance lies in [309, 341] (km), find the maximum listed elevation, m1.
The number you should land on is 132.1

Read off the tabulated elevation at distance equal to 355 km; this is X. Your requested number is 137.3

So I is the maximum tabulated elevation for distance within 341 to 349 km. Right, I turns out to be 124.4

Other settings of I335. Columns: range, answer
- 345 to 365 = 123.6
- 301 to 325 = 114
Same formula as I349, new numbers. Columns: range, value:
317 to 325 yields 118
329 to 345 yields 125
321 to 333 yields 120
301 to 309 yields 116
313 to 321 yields 121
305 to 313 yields 117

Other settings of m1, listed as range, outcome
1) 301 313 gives 117.4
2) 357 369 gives 127.4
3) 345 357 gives 137.3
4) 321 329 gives 122.9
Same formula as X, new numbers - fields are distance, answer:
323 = 115.1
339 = 121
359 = 127.4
